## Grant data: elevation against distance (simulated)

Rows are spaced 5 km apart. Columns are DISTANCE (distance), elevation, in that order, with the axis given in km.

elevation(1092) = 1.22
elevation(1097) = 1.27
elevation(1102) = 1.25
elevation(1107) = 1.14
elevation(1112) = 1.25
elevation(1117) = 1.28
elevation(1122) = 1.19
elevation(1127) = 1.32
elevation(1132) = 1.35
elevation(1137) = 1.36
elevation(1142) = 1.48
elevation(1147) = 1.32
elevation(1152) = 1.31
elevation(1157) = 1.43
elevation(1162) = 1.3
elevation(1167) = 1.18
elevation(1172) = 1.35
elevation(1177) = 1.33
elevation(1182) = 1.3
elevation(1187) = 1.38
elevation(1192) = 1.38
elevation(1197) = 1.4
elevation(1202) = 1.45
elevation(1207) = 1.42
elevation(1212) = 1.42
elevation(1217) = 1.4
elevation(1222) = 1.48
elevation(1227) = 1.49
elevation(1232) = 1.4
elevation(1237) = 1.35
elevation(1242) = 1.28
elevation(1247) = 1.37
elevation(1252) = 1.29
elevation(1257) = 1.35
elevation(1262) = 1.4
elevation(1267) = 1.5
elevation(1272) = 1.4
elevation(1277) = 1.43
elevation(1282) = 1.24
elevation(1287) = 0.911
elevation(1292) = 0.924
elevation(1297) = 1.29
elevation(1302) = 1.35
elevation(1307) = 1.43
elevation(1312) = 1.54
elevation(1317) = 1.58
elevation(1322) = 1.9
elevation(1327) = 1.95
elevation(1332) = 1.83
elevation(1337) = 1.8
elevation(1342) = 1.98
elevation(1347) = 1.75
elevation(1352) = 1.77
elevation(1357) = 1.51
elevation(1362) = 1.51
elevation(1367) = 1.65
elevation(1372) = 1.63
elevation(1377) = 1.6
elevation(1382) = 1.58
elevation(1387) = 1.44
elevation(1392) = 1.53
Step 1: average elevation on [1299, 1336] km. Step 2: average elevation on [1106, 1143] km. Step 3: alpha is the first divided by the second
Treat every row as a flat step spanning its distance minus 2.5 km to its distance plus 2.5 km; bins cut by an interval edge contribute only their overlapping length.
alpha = 1.28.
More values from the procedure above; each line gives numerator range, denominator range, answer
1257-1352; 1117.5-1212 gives 1.12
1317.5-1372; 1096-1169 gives 1.35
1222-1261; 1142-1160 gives 1.00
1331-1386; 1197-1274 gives 1.20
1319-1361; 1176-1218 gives 1.30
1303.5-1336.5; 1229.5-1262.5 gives 1.26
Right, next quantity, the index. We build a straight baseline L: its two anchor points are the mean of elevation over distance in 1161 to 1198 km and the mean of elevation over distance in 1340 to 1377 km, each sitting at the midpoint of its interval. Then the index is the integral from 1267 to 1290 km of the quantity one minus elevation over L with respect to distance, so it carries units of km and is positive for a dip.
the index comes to 3.8 km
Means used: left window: 1.33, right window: 1.68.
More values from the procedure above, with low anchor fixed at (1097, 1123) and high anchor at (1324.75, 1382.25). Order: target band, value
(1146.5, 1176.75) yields 0.36 km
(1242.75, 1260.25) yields 2.07 km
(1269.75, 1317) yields 8.97 km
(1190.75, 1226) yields 0.01 km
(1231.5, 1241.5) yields 0.89 km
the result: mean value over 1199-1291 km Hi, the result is 1.36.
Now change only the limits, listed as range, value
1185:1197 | 1.38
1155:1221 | 1.37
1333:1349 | 1.84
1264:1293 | 1.25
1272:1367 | 1.54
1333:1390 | 1.66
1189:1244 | 1.41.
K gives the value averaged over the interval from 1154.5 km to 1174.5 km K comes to 1.31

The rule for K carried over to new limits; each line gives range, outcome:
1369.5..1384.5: 1.6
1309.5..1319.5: 1.56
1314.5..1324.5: 1.74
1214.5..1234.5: 1.44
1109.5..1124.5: 1.24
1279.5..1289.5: 1.08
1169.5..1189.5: 1.34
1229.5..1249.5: 1.35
